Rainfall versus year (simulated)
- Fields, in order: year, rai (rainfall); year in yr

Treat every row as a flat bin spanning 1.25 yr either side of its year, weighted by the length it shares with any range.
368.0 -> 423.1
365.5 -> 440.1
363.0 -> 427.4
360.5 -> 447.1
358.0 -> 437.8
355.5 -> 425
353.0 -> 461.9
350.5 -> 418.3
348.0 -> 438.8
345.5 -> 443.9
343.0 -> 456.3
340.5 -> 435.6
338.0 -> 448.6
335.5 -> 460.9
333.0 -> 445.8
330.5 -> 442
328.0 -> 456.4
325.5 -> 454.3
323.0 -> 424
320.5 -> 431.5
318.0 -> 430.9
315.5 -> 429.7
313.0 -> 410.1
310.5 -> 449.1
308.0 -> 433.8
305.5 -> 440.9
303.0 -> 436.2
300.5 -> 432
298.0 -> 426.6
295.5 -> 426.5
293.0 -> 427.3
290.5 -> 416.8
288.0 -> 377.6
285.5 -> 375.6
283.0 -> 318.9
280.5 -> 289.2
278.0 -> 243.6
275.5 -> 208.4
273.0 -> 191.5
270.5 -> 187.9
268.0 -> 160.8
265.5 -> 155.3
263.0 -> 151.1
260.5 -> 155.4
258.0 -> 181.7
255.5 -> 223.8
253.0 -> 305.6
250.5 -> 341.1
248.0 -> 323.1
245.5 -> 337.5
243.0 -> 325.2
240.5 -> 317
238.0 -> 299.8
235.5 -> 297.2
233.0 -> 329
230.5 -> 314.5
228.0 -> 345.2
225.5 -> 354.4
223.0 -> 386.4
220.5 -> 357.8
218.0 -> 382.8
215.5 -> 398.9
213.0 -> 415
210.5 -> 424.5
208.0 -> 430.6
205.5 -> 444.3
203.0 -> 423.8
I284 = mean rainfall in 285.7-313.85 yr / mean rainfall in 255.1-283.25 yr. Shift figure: 2.1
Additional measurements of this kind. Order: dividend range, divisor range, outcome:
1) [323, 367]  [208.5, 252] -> 1.26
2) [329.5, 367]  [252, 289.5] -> 1.87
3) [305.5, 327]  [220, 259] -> 1.38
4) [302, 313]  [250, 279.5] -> 2.12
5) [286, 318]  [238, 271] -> 1.72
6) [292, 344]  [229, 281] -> 1.72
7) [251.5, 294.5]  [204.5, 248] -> 0.72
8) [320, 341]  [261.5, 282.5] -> 2.20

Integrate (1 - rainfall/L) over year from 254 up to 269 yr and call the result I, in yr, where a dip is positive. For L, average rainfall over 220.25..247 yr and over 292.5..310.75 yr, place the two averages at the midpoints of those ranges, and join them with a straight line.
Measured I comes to 8.0 yr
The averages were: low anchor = 332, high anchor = 434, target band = 174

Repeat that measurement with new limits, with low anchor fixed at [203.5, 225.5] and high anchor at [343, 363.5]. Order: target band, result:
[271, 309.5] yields 5.74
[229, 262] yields 9.86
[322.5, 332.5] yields -0.31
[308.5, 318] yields -0.03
